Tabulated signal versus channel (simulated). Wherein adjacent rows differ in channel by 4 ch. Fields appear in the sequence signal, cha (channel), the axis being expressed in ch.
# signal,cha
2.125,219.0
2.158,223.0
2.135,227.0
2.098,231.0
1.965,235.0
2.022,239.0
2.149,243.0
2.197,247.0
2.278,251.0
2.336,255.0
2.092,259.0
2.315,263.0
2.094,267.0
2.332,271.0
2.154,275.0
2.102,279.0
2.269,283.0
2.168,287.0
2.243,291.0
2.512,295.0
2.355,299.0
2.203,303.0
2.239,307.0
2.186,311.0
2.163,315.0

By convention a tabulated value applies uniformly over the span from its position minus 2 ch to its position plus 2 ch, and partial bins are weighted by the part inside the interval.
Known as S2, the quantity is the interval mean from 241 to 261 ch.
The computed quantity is 2.21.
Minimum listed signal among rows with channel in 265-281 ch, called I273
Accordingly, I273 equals 2.094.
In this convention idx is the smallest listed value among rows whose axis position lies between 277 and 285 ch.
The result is 2.102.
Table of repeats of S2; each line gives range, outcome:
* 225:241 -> 2.05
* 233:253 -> 2.12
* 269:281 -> 2.2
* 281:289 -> 2.22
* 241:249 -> 2.17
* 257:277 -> 2.2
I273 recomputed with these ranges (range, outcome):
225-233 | 2.098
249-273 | 2.092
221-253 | 1.965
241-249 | 2.149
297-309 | 2.203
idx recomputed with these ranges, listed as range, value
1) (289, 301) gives 2.243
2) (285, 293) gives 2.168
